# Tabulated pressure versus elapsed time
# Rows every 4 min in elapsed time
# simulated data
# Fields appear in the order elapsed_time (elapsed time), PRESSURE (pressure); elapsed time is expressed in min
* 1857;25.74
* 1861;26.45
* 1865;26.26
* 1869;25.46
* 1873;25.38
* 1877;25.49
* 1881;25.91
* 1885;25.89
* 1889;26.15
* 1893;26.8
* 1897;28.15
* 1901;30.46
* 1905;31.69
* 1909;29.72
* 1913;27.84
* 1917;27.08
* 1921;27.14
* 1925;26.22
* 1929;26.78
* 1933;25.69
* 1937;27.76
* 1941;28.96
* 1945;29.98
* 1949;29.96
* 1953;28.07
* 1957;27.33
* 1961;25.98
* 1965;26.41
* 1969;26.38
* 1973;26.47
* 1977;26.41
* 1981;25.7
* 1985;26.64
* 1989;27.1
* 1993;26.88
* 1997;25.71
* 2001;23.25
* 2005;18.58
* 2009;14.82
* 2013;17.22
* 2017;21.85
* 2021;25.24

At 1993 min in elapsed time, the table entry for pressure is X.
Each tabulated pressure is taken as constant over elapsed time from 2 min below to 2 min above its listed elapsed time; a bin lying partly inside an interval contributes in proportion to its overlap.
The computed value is 26.88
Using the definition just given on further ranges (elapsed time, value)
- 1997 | 25.71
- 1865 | 26.26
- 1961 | 25.98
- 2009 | 14.82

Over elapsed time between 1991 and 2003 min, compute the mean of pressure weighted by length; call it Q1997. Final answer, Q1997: 25.3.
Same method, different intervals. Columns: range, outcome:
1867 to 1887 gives 25.6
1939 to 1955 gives 29.2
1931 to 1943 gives 27.5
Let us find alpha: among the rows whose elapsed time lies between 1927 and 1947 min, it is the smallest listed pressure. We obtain 25.69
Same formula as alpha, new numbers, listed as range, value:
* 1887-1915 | 26.15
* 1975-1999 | 25.7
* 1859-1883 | 25.38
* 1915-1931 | 26.22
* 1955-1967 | 25.98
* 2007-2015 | 14.82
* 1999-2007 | 18.58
